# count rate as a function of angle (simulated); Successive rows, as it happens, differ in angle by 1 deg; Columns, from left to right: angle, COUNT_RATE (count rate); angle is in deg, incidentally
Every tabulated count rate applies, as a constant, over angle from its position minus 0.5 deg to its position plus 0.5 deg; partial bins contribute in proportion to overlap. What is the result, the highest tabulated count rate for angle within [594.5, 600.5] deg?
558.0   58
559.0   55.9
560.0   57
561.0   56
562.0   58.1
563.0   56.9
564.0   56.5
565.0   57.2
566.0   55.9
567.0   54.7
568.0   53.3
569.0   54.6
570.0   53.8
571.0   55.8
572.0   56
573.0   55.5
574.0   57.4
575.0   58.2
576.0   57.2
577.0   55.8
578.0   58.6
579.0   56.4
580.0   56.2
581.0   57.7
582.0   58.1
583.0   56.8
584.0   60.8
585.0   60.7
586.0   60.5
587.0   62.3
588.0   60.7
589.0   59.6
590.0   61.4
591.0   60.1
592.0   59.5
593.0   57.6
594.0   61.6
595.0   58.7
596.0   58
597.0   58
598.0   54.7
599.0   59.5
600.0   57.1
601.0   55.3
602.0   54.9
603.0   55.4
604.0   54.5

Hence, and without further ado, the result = 59.5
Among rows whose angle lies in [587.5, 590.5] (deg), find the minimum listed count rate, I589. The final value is 59.6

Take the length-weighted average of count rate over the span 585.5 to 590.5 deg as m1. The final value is 60.9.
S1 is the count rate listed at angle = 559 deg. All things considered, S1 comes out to 55.9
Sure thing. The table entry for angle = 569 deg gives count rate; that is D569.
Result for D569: 54.6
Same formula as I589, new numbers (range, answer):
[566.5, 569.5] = 53.3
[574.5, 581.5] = 55.8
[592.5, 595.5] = 57.6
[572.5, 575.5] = 55.5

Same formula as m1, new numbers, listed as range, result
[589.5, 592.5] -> 60.3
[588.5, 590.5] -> 60.5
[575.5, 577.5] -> 56.5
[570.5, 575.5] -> 56.6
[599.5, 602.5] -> 55.8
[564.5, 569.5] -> 55.1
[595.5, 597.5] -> 58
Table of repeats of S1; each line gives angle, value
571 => 55.8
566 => 55.9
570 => 53.8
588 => 60.7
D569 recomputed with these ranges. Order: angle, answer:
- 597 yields 58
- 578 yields 58.6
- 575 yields 58.2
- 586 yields 60.5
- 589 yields 59.6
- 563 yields 56.9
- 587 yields 62.3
